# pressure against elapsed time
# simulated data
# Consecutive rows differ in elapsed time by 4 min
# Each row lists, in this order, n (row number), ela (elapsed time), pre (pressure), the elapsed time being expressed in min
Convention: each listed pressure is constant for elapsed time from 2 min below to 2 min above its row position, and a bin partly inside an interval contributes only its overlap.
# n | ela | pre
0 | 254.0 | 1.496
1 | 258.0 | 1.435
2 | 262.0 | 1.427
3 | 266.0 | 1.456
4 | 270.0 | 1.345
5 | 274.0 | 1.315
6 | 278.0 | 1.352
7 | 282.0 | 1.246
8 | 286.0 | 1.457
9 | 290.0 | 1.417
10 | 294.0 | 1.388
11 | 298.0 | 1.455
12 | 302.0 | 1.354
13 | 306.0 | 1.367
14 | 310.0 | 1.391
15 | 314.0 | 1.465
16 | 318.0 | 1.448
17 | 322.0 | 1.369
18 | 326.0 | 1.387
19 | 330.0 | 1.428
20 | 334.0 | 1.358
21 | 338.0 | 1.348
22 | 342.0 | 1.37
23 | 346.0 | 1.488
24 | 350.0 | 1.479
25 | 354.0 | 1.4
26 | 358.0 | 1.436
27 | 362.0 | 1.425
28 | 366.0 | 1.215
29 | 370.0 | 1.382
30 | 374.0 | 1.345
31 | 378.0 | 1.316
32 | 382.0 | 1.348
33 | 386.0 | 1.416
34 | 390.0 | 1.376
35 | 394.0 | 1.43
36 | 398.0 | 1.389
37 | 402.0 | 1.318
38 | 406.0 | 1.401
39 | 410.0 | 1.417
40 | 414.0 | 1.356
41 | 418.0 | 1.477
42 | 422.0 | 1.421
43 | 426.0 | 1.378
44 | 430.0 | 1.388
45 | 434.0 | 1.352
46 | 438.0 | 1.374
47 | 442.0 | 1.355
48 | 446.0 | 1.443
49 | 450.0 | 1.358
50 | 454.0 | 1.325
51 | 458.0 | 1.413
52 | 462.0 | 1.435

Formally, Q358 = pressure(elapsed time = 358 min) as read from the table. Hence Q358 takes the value 1.436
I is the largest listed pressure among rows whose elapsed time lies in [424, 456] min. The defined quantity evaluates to 1.443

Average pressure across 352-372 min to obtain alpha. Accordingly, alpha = 1.37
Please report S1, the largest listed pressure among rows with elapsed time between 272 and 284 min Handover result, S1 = 1.352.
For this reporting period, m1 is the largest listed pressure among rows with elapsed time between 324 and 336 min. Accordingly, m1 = 1.428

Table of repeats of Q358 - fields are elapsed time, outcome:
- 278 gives 1.352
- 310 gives 1.391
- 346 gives 1.488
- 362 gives 1.425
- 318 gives 1.448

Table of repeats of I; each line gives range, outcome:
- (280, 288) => 1.457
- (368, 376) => 1.382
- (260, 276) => 1.456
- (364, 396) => 1.43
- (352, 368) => 1.436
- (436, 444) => 1.374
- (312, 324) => 1.465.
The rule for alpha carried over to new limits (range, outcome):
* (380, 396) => 1.39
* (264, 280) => 1.37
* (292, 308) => 1.39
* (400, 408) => 1.36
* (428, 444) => 1.37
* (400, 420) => 1.39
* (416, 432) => 1.42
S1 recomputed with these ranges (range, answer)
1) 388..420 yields 1.477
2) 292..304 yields 1.455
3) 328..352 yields 1.488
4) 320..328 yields 1.387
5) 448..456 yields 1.358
